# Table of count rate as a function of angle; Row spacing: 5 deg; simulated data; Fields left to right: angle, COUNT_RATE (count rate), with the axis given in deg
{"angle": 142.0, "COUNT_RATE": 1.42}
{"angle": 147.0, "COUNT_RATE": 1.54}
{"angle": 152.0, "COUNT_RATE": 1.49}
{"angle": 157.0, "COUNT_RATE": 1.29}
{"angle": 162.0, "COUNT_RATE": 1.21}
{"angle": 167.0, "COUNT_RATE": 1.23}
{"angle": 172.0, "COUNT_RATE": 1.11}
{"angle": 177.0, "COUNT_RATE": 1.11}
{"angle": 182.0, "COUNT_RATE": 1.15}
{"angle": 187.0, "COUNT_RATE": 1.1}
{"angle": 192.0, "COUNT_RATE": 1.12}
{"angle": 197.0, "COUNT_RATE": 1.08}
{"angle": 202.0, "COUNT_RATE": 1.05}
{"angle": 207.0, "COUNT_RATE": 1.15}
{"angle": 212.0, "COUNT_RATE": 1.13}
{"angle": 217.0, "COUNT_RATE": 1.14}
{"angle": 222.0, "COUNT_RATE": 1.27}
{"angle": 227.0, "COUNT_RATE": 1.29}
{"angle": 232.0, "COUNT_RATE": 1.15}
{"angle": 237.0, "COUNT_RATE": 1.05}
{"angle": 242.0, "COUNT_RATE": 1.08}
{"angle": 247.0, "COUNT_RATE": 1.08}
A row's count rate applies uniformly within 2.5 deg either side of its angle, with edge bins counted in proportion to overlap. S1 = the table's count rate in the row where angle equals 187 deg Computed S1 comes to 1.1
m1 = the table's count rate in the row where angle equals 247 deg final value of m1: 1.08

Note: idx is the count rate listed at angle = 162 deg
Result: 1.21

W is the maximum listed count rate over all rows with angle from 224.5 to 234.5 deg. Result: 1.29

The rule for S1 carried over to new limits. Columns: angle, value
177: 1.11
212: 1.13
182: 1.15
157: 1.29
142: 1.42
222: 1.27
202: 1.05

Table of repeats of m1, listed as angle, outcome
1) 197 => 1.08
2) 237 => 1.05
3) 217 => 1.14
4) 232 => 1.15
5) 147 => 1.54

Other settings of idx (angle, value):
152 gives 1.49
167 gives 1.23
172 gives 1.11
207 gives 1.15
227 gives 1.29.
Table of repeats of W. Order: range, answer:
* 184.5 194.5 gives 1.12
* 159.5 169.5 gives 1.23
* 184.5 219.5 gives 1.15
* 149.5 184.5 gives 1.49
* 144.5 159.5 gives 1.54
